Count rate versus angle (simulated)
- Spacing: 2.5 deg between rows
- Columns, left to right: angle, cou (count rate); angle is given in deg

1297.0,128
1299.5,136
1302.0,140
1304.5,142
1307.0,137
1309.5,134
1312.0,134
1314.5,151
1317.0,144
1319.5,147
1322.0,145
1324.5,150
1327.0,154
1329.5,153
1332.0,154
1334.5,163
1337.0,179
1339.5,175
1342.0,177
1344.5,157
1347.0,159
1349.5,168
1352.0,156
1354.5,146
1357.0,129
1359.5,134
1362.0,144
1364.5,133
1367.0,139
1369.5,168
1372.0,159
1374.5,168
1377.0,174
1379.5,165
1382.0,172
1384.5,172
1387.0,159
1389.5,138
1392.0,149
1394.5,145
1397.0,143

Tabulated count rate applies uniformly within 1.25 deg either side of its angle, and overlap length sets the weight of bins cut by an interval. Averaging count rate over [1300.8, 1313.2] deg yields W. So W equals 137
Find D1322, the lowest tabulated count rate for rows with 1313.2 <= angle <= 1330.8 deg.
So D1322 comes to 144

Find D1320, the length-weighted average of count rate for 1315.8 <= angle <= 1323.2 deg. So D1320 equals 145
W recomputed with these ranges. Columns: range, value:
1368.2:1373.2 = 163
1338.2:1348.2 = 167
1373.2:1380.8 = 169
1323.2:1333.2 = 153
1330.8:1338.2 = 165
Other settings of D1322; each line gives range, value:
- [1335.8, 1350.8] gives 157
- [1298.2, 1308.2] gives 136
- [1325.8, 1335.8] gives 153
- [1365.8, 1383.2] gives 139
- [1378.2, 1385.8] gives 165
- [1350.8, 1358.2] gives 129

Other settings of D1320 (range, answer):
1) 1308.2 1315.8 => 140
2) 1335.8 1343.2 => 177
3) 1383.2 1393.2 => 155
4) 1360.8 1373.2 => 149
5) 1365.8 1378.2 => 162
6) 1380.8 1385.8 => 172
